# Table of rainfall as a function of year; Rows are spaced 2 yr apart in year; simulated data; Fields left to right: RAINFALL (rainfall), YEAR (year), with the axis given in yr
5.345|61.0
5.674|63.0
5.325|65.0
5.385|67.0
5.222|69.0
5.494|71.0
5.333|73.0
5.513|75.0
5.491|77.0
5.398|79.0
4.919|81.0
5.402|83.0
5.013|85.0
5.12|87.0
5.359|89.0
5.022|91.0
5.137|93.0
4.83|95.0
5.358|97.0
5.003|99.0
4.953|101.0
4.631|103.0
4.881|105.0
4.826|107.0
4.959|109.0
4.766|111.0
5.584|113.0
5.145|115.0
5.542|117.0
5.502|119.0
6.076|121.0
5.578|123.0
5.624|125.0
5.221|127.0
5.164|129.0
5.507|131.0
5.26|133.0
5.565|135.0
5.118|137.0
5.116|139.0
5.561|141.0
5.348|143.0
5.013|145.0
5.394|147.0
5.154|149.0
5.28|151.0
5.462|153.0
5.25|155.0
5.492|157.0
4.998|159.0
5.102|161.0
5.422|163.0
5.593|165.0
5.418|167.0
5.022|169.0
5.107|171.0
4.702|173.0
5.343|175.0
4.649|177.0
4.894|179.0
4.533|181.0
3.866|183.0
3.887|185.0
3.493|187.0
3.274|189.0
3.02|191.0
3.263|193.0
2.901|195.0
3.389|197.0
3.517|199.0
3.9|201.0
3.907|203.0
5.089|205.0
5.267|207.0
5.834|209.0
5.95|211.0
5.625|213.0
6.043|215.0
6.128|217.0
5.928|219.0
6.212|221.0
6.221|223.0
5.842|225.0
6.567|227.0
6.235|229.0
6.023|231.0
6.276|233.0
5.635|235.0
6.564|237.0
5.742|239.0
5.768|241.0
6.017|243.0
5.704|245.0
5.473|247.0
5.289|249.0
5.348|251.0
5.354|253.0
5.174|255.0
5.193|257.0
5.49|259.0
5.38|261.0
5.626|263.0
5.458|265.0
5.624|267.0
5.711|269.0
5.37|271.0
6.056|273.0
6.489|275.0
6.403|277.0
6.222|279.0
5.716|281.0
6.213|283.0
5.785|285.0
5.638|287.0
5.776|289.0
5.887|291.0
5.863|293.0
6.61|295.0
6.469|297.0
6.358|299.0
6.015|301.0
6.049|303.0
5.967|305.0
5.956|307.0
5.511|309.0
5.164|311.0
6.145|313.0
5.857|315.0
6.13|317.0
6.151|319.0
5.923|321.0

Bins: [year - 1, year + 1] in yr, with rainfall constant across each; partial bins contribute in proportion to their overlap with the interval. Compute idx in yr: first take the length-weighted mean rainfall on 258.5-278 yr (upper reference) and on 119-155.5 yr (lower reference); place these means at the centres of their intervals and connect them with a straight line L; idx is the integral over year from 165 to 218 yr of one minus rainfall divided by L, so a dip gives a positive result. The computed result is 9.4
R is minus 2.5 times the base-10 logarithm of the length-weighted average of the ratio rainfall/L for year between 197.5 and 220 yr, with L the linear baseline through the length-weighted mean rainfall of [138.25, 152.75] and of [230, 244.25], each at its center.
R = 0.12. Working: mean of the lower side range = 5.28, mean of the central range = 5.16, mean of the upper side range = 6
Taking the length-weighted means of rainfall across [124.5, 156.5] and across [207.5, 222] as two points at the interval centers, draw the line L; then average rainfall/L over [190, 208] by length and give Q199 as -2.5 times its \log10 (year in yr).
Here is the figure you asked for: 0.46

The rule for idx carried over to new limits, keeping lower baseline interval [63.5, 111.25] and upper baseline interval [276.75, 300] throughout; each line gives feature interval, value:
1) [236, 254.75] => 0.6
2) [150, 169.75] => 0.6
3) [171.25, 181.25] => 1.2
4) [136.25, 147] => 0.3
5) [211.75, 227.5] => -0.8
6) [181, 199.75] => 7.2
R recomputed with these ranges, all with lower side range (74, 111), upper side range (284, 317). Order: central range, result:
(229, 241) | -0.07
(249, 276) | 0.05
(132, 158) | 0.00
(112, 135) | -0.05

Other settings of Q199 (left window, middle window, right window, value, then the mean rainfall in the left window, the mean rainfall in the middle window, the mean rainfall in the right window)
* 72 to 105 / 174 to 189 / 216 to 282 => 0.273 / 5.15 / 4.31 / 5.83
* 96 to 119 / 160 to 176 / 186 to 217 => -0.133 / 5.08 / 5.21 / 4.36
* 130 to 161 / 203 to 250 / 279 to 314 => -0.037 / 5.29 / 5.85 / 5.96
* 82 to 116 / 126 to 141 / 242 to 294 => -0.022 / 5.06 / 5.3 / 5.7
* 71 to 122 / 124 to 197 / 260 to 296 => 0.124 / 5.2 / 4.84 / 5.88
